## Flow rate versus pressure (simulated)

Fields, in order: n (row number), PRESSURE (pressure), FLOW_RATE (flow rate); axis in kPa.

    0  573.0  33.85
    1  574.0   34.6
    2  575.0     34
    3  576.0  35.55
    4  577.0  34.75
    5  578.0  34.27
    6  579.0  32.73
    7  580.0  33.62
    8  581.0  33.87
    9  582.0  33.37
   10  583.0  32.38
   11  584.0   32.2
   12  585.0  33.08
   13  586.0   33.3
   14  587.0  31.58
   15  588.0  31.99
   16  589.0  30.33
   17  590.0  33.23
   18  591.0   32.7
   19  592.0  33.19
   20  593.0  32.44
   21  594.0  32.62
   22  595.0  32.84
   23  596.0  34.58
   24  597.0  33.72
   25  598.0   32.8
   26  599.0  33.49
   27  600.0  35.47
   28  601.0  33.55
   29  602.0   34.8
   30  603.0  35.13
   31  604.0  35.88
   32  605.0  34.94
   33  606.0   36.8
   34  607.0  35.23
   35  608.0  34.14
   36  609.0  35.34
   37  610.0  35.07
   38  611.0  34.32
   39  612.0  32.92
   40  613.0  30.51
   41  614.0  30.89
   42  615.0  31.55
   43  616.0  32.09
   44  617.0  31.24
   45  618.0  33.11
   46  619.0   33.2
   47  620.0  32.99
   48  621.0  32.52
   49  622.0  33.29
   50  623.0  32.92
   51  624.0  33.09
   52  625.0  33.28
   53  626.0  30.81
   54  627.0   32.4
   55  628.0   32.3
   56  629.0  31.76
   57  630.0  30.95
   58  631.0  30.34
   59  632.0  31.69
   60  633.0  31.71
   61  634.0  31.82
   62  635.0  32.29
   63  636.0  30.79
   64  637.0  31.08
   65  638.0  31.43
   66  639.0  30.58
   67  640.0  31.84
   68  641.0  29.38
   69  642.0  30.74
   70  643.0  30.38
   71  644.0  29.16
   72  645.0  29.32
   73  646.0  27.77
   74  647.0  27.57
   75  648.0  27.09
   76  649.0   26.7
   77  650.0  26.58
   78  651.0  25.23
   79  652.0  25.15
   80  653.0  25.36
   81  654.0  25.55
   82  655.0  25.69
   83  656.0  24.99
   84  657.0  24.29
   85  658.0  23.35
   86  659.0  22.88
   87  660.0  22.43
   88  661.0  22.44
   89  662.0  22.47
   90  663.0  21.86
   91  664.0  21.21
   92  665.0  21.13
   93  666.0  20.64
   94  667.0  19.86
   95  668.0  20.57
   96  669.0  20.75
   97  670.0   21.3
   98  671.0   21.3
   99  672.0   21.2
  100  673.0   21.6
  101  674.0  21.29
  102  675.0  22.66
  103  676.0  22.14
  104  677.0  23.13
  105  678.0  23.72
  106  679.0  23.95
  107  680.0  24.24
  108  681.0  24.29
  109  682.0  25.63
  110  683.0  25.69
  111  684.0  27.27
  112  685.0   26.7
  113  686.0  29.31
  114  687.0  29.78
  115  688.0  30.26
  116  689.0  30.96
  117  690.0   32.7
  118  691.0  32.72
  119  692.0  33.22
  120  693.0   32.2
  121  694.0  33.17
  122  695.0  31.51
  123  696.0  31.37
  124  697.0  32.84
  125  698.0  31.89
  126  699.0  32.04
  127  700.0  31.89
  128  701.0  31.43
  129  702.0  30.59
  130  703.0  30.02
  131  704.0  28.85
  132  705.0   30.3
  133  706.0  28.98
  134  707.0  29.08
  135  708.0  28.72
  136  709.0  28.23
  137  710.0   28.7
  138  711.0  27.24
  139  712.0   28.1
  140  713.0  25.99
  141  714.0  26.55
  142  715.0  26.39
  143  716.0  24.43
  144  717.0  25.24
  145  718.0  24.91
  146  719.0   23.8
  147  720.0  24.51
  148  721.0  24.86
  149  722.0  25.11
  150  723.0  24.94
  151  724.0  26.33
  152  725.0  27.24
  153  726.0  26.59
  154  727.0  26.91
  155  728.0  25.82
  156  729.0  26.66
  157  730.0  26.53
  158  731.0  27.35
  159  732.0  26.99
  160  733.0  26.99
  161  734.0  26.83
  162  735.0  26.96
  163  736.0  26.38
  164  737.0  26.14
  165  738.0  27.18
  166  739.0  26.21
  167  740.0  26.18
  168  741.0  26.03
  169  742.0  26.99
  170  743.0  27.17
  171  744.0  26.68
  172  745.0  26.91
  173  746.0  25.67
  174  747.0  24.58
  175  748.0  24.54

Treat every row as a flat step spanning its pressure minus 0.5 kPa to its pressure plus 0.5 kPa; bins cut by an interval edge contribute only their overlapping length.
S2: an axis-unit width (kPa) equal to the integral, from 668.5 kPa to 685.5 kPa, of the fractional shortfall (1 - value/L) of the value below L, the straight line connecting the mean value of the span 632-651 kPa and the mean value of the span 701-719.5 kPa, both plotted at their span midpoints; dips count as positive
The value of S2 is 3.1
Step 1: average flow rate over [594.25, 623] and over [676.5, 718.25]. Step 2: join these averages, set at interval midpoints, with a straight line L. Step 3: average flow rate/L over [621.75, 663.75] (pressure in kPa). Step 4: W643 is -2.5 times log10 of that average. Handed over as 0.12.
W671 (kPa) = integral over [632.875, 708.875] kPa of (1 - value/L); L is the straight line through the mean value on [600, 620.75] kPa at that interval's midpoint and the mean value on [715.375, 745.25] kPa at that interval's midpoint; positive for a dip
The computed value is 6.84 kPa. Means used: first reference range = 33.7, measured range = 27.1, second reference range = 26.2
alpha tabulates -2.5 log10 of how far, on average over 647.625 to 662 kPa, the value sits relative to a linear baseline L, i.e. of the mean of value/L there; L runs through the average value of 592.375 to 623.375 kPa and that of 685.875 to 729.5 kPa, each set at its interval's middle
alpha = 0.25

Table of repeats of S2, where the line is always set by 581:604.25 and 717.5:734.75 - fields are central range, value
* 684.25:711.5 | -2.92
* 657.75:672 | 3.79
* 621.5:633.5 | -0.26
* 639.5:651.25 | 0.71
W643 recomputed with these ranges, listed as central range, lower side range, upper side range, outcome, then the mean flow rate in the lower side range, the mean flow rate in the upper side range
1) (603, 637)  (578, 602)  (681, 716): -0.023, 33.1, 29.6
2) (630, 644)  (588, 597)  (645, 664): -0.146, 32.8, 24.9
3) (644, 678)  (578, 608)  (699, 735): 0.267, 33.5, 27.3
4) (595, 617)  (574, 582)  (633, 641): -0.036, 34.1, 31.3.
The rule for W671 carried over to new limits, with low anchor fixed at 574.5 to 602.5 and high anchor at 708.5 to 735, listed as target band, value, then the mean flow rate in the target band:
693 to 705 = -1.7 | 31.4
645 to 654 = 1.1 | 26.5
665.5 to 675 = 2.6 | 21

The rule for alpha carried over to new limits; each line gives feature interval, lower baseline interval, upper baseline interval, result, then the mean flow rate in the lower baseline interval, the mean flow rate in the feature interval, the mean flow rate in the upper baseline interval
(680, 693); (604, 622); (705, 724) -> -0.02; 33.4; 29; 26.5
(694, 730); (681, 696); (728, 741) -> 0.01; 29.9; 28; 26.6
